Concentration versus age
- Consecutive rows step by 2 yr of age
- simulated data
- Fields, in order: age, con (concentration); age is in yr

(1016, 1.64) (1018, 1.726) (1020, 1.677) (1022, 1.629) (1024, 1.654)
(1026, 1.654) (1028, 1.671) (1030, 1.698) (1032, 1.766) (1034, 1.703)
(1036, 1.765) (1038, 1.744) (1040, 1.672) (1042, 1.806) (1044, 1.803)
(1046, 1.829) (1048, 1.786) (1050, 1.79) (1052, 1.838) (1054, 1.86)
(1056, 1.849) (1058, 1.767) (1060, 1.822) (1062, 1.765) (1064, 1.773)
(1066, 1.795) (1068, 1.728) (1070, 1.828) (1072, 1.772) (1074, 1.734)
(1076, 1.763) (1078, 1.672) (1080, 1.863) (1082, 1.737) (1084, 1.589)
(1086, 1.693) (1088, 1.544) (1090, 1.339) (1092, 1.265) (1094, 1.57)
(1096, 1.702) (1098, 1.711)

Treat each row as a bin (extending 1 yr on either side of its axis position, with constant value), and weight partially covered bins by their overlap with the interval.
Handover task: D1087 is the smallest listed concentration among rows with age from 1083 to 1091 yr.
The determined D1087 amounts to 1.339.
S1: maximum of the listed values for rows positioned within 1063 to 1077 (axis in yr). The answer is 1.828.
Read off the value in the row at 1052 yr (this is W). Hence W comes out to 1.838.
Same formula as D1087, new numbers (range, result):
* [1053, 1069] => 1.728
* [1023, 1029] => 1.654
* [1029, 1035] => 1.698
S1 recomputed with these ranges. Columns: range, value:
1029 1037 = 1.766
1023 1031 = 1.698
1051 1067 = 1.86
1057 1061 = 1.822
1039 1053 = 1.838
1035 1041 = 1.765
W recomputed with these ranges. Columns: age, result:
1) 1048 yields 1.786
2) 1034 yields 1.703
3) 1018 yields 1.726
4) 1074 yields 1.734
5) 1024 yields 1.654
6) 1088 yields 1.544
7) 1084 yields 1.589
